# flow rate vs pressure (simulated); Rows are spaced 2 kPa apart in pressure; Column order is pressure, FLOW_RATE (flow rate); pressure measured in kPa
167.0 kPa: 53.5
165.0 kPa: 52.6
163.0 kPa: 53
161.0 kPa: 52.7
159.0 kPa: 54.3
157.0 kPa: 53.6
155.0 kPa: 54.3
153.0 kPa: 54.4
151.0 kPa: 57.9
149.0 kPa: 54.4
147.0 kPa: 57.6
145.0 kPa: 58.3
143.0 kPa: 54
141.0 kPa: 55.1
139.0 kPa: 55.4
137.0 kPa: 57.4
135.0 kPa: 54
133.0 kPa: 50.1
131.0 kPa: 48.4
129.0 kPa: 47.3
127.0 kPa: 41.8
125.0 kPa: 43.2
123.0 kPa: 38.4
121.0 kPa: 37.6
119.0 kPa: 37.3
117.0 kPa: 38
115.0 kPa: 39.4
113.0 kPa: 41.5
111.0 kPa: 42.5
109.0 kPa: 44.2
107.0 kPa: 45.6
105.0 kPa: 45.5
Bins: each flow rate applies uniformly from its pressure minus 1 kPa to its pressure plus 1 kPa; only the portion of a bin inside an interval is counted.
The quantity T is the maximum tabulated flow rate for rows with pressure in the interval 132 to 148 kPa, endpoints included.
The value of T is 58.3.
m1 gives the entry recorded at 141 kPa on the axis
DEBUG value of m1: 55.1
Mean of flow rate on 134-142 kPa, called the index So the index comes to 55.5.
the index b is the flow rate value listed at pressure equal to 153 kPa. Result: 54.4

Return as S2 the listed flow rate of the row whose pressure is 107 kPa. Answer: 45.6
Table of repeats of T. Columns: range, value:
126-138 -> 57.4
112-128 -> 43.2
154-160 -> 54.3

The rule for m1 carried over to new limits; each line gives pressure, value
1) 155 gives 54.3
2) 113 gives 41.5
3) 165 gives 52.6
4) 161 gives 52.7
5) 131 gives 48.4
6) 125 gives 43.2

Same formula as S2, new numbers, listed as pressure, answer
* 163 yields 53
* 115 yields 39.4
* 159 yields 54.3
